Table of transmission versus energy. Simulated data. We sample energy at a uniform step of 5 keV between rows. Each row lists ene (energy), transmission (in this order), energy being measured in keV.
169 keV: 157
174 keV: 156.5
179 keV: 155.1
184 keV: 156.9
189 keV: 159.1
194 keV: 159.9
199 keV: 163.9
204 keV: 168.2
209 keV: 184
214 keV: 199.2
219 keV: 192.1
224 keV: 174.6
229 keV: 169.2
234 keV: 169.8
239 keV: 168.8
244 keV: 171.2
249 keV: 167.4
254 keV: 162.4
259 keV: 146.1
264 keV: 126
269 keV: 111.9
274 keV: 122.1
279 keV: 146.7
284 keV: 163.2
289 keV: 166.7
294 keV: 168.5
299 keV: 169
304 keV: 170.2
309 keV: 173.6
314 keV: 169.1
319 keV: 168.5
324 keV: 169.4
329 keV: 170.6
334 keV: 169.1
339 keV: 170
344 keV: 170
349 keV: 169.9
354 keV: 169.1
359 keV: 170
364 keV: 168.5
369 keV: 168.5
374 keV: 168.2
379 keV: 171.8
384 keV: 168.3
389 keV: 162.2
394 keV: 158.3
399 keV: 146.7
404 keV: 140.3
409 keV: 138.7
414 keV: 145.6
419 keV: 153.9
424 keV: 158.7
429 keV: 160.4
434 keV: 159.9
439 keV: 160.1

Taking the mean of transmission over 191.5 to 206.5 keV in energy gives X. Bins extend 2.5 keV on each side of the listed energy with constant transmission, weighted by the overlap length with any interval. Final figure 164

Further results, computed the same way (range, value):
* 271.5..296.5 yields 153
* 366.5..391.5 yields 168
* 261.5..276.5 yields 120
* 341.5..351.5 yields 170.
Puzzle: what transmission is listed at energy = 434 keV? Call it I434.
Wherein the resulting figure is 159.9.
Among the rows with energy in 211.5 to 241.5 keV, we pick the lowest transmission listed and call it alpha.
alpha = 168.8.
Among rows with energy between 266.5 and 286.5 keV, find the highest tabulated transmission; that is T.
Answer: 163.2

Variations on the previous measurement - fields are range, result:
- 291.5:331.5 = 173.6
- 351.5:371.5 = 170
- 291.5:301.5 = 169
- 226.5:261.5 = 171.2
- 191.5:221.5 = 199.2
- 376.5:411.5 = 171.8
